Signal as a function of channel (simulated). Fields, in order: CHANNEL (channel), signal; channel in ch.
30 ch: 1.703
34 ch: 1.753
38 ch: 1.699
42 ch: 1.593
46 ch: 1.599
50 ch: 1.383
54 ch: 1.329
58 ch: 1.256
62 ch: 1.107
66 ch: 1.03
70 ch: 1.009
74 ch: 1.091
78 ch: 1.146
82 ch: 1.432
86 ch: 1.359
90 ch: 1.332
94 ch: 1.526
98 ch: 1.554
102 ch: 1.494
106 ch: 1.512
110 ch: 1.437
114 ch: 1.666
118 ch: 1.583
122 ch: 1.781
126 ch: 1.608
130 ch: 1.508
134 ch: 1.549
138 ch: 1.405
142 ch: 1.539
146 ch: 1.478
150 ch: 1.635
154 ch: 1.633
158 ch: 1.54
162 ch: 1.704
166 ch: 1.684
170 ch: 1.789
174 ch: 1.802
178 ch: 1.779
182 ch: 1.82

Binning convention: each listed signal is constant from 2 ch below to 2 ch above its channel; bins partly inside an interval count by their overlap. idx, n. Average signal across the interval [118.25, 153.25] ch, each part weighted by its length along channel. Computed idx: 1.57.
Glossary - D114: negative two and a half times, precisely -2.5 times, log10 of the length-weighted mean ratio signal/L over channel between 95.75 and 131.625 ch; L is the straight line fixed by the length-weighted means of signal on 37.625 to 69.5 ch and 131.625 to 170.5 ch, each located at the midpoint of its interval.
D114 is -0.056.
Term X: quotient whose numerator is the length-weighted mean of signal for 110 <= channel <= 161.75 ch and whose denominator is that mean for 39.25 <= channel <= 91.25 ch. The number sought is 1.22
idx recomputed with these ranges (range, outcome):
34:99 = 1.35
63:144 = 1.42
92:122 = 1.55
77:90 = 1.33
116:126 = 1.67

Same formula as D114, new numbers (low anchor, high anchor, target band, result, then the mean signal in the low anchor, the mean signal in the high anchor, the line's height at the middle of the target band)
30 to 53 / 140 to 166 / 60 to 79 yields 0.43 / 1.6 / 1.6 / 1.6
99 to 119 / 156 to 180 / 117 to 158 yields 0.04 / 1.54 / 1.72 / 1.62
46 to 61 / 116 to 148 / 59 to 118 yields 0.08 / 1.35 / 1.56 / 1.44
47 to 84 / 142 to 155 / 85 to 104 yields -0.09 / 1.21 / 1.57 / 1.34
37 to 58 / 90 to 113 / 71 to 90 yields 0.19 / 1.49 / 1.5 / 1.49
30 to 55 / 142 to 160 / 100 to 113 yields 0.05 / 1.58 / 1.57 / 1.57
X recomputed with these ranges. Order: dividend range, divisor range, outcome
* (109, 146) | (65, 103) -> 1.20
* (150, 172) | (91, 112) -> 1.11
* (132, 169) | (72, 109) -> 1.14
